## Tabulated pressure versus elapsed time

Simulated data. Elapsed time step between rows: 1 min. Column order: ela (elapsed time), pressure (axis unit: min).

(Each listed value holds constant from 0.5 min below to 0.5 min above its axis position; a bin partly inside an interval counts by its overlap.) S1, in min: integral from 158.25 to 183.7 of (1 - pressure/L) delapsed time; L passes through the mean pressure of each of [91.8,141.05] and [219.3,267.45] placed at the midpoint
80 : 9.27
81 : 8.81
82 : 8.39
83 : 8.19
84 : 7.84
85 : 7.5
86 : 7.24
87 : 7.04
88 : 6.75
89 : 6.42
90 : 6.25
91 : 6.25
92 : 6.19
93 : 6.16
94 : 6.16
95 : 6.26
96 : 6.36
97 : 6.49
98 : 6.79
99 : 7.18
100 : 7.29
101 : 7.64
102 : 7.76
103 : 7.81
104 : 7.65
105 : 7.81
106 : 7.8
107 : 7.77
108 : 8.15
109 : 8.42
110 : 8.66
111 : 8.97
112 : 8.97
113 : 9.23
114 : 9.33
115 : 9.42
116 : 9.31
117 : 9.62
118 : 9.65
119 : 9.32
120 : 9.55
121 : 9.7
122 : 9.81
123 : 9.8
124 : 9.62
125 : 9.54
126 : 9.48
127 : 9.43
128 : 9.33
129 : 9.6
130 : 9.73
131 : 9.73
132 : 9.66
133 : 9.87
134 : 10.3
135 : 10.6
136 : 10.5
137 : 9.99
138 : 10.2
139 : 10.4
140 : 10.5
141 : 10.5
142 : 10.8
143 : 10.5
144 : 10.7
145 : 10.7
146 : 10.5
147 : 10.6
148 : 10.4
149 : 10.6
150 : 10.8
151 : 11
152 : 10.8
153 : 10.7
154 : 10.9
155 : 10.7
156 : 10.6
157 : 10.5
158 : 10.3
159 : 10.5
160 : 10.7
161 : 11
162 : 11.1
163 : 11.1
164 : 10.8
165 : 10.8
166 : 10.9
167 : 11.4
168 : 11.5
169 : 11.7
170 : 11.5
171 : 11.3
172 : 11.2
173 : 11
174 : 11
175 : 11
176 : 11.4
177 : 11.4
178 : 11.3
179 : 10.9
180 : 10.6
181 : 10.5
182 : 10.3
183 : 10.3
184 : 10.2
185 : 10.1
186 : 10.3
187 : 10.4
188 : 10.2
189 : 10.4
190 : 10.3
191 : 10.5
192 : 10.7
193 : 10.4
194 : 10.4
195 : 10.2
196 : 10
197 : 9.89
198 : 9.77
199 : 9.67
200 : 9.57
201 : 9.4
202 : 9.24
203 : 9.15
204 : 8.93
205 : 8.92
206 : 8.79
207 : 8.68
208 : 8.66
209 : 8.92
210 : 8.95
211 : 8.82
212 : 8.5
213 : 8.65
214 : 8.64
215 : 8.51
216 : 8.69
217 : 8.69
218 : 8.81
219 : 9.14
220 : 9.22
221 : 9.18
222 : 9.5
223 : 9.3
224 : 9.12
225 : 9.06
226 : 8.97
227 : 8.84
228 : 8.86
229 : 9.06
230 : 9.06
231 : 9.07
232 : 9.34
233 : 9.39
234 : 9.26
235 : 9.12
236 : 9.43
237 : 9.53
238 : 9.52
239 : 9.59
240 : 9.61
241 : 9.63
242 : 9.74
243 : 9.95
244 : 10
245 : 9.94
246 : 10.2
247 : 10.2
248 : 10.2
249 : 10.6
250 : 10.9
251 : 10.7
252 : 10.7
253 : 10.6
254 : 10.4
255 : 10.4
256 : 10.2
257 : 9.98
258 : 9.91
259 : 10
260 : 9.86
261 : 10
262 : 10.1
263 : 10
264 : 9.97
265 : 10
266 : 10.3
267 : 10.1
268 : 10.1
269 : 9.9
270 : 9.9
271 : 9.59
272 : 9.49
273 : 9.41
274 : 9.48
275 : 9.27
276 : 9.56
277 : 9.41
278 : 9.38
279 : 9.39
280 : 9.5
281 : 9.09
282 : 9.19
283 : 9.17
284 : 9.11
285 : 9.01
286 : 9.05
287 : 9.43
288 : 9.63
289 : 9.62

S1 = -4.9 min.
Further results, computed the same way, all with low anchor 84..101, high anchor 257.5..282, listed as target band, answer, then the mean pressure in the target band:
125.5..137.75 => -4.1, 9.86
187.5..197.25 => -2.2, 10.3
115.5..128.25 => -4.1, 9.56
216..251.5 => -1.5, 9.5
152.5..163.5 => -4.1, 10.7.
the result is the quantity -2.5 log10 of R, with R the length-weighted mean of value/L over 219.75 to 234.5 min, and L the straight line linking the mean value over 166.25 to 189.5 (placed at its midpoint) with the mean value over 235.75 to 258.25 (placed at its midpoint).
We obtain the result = 0.13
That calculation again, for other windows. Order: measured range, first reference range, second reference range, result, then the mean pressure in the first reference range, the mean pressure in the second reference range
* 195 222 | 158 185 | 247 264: 0.17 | 10.9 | 10.3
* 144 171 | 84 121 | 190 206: -0.21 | 7.78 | 9.77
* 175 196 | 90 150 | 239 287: -0.13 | 8.99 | 9.85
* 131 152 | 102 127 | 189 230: -0.16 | 8.96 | 9.28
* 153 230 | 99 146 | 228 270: -0.04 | 9.36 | 9.9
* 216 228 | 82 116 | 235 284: 0.03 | 7.55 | 9.86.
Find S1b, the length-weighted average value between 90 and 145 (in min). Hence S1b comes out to 8.85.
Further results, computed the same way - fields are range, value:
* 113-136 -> 9.66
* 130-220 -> 10.2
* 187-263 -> 9.59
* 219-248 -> 9.43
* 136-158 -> 10.6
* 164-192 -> 10.8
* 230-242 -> 9.41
